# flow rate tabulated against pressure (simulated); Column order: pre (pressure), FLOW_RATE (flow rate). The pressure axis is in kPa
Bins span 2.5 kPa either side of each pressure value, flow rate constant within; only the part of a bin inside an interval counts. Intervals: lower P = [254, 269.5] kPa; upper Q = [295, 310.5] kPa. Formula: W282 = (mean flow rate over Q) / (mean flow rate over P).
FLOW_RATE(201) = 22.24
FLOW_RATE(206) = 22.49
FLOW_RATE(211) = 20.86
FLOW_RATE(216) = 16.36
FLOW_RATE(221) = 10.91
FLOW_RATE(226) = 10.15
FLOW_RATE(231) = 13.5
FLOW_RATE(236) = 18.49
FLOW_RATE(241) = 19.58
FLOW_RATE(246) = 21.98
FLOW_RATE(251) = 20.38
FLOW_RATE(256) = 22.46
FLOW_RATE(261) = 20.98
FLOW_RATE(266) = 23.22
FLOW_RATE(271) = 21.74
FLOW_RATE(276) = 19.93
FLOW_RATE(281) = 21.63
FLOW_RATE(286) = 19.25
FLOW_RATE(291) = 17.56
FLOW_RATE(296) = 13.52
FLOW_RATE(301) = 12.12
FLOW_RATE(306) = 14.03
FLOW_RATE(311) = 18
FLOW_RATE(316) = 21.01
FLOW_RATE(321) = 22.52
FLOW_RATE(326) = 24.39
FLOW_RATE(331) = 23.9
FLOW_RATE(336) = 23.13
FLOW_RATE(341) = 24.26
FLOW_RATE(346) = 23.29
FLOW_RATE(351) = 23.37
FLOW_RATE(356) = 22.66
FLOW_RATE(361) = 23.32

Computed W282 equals 0.6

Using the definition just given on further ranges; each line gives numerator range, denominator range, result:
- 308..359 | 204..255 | 1.29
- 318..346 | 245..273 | 1.08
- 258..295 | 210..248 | 1.25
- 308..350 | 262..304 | 1.21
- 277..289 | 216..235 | 1.59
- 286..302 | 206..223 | 0.90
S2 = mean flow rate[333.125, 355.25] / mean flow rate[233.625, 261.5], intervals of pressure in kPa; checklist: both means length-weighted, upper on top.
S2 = 1.1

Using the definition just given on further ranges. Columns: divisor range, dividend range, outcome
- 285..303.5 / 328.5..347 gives 1.55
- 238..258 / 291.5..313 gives 0.70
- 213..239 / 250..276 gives 1.53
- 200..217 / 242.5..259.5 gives 1.04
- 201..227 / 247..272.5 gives 1.27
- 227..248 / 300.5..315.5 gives 0.90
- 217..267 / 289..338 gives 1.06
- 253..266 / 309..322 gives 0.93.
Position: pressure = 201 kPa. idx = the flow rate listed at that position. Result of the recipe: 22.24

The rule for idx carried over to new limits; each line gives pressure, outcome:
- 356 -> 22.66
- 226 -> 10.15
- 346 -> 23.29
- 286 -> 19.25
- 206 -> 22.49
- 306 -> 14.03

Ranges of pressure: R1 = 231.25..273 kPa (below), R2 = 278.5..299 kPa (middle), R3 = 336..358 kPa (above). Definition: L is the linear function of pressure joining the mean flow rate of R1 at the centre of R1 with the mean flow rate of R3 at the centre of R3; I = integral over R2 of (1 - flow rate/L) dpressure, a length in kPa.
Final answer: 3.6 kPa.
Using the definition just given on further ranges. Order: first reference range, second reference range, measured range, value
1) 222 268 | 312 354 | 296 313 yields 5.7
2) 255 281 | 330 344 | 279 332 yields 9.5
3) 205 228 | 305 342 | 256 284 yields -4.2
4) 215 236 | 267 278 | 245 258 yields -2.9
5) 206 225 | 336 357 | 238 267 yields -4.5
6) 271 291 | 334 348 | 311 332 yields 0.2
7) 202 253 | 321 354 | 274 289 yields 0.3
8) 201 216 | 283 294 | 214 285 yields 2.7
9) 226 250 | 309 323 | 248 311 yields 0.6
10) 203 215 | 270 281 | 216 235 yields 7.5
